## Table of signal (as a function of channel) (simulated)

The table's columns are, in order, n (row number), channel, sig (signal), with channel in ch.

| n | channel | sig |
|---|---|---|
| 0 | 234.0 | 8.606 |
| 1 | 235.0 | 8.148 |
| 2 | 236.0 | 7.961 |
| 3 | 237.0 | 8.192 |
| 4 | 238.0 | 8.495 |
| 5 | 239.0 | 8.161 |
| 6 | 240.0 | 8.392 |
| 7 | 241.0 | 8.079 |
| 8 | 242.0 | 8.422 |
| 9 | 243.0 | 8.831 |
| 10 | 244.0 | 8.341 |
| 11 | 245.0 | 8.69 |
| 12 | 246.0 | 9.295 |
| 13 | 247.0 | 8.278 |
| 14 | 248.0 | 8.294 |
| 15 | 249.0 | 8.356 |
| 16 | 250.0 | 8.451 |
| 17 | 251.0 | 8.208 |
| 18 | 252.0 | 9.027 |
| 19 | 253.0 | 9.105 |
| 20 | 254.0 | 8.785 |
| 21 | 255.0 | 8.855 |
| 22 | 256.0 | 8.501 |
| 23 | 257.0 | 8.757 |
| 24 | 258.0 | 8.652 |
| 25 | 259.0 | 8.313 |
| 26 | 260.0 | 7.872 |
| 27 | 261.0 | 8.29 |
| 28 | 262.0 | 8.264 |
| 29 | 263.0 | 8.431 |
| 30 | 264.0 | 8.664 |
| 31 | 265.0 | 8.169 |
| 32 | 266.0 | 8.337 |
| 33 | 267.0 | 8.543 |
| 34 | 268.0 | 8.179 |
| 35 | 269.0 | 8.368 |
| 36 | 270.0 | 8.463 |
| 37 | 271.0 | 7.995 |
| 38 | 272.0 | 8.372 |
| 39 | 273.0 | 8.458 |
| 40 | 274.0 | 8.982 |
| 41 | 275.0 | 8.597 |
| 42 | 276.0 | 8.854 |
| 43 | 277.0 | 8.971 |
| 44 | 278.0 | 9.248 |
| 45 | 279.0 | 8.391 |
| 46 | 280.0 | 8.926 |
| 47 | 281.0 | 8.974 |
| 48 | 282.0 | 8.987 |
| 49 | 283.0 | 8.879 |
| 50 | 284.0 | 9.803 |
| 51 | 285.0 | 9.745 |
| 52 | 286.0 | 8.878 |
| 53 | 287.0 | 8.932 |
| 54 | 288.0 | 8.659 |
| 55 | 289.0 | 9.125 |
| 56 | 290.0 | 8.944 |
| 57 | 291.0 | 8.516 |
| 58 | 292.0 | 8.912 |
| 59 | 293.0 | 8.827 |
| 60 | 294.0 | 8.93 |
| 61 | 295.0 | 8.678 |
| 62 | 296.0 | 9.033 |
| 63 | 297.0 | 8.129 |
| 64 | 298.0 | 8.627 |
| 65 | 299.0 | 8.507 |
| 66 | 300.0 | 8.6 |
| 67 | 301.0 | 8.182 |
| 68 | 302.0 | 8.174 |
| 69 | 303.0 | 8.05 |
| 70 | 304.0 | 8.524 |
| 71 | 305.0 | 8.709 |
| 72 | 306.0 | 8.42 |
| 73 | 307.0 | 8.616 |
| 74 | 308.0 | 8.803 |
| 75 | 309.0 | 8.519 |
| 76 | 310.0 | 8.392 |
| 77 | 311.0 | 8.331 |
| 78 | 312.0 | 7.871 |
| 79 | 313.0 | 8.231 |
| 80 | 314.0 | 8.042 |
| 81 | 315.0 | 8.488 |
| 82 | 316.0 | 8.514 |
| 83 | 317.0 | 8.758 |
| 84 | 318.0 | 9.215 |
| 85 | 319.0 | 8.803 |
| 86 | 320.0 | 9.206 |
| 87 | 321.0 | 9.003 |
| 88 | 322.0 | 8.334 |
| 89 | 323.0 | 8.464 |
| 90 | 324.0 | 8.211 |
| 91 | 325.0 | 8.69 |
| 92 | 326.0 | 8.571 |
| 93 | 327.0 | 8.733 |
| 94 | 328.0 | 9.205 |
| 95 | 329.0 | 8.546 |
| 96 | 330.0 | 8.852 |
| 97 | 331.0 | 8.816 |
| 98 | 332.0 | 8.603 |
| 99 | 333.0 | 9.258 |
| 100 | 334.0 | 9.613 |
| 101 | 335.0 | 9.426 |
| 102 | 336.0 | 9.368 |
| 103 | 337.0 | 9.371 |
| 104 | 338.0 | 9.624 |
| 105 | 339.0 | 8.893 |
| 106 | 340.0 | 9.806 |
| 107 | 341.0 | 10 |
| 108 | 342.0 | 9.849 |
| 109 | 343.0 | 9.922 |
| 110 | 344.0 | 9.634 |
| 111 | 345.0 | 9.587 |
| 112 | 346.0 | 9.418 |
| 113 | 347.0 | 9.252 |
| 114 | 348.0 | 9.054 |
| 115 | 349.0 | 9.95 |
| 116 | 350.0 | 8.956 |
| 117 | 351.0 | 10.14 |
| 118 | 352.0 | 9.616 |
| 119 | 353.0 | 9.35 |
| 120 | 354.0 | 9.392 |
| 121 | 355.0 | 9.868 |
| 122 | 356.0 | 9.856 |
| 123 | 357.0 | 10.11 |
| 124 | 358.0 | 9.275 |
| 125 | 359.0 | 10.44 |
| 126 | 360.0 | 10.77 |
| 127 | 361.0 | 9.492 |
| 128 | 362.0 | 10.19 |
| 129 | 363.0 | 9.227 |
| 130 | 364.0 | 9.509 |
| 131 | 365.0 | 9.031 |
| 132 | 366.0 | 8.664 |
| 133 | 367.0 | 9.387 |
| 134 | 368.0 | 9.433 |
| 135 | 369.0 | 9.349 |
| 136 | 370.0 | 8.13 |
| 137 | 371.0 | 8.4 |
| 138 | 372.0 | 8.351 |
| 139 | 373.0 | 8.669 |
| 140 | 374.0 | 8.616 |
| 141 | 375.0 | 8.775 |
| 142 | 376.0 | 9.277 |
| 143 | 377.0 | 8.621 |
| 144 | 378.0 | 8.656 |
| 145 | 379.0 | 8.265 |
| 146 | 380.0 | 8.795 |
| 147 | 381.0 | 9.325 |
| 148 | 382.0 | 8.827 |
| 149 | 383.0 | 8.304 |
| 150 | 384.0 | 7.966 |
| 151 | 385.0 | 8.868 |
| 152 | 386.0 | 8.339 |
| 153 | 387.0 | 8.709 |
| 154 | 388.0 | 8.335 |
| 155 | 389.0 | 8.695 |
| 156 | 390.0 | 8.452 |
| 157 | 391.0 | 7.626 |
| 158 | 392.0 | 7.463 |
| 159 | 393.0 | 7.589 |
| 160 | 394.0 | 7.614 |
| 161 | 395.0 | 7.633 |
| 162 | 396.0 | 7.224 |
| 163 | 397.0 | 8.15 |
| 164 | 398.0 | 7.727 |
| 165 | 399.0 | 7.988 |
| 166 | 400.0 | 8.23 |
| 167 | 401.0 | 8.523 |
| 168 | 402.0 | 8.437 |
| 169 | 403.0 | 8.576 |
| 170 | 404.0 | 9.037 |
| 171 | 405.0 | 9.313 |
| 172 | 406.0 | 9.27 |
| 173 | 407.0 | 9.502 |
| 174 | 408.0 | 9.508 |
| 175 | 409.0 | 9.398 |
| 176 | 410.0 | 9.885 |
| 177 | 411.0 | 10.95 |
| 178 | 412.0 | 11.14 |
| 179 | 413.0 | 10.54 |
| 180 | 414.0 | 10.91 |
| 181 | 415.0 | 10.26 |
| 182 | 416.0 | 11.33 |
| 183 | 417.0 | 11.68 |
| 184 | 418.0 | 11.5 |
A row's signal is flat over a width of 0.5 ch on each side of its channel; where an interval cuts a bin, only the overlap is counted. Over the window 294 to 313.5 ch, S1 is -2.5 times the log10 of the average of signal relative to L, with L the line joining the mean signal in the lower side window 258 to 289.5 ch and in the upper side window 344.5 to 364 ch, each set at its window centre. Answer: 0.07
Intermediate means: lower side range 8.67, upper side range 9.68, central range 8.45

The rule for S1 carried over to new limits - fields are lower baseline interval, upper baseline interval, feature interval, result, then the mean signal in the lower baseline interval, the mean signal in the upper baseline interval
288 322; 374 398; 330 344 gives -0.113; 8.59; 8.32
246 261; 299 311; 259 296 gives -0.025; 8.55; 8.45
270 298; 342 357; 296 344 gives 0.056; 8.83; 9.6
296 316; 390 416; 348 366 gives -0.117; 8.4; 8.94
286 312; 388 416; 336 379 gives -0.071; 8.6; 8.91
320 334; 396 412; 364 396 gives 0.049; 8.76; 8.98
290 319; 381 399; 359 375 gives -0.118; 8.53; 8.12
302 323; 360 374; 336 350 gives -0.081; 8.53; 9.11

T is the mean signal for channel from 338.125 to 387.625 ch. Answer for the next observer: 9.23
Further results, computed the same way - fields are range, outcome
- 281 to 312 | 8.7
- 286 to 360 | 8.99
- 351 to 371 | 9.52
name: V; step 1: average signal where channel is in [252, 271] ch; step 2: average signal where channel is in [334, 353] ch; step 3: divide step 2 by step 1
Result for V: 1.13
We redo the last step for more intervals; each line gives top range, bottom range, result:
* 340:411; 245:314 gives 1.04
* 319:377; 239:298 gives 1.07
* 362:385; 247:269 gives 1.04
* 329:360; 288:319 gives 1.11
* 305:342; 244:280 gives 1.03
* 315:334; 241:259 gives 1.02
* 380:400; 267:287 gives 0.93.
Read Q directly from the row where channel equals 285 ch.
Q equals 9.745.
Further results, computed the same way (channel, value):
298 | 8.627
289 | 9.125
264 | 8.664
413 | 10.54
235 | 8.148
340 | 9.806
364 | 9.509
